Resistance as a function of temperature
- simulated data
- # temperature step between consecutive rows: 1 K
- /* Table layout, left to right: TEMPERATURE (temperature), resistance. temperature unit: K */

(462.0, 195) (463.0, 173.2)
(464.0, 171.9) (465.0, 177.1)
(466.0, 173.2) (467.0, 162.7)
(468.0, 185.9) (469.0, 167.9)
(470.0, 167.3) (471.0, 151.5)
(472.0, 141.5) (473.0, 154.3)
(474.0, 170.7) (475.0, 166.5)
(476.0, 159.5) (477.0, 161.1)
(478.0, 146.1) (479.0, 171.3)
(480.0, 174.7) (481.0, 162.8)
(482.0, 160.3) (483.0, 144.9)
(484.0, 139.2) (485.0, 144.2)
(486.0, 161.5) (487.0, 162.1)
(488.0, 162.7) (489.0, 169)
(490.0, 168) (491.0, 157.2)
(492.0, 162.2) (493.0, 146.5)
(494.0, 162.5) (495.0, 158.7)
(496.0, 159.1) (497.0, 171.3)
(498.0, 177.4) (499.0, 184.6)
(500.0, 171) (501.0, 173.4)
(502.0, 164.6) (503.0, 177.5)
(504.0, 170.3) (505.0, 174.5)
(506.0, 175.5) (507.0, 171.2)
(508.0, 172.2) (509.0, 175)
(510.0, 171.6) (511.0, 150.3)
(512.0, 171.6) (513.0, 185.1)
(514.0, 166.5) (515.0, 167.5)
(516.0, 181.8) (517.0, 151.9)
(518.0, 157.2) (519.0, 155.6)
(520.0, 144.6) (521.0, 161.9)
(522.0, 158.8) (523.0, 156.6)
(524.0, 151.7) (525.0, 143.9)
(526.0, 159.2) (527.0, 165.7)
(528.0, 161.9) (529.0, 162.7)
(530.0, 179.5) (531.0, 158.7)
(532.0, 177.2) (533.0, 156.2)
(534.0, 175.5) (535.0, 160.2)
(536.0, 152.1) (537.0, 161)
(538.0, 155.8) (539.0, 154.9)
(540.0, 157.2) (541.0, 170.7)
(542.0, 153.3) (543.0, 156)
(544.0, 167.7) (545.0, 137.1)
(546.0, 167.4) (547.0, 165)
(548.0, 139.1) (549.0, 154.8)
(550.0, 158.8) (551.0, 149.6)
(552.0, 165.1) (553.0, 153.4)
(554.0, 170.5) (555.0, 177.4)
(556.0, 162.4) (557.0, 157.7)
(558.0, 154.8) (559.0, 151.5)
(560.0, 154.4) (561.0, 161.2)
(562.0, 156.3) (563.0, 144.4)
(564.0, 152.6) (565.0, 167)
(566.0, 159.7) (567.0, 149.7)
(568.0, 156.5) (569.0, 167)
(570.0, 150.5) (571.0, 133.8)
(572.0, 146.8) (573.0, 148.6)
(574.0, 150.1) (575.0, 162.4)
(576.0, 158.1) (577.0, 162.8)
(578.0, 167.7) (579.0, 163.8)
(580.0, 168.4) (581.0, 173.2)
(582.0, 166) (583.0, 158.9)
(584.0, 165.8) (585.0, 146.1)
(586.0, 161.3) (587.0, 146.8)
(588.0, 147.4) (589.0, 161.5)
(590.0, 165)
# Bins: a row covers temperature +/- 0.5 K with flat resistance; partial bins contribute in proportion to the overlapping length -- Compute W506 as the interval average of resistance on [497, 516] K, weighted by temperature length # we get 172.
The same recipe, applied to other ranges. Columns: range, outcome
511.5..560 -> 160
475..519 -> 165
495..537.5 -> 166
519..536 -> 160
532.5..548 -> 159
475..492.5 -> 159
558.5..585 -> 157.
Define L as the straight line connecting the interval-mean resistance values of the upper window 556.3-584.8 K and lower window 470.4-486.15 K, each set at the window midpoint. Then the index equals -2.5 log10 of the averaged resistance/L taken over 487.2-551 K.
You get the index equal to -0.04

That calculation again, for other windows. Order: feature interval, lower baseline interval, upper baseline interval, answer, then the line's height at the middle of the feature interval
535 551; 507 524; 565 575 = 0.012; 158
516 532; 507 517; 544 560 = 0.048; 167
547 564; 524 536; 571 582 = 0.026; 161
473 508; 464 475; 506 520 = 0.014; 166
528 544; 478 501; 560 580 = -0.024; 159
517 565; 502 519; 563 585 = 0.036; 164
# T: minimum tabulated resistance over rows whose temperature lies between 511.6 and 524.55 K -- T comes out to 144.6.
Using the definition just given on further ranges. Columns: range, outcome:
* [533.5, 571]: 133.8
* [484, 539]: 139.2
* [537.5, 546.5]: 137.1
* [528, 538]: 152.1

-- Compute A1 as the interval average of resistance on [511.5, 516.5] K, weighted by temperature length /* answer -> 174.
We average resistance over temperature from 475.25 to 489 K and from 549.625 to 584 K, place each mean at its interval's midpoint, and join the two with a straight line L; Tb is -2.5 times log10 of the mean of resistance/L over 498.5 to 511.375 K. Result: -0.09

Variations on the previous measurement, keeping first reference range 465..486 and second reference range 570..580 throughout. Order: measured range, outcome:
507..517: -0.08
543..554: 0.00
